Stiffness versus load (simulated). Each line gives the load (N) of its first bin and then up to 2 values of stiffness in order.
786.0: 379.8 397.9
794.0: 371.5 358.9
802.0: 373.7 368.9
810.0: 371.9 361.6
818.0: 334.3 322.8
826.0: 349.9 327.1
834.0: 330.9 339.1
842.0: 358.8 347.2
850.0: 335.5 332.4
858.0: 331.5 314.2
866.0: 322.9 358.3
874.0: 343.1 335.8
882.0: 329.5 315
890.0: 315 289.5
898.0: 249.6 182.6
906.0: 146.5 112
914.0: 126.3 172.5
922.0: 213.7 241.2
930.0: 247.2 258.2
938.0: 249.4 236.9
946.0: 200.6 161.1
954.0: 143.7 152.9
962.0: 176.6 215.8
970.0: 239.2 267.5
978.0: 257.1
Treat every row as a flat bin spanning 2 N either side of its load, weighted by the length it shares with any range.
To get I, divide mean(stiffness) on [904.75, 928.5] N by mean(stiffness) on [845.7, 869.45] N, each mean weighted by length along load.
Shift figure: 0.52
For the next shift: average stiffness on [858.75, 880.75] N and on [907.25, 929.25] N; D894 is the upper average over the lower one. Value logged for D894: 0.53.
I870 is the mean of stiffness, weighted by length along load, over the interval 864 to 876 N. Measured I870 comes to 341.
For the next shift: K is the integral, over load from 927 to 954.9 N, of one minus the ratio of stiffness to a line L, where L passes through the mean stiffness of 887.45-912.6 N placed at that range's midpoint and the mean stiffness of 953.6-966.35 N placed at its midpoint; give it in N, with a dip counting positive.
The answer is -4.8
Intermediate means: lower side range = 216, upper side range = 170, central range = 218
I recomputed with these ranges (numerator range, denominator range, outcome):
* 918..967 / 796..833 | 0.59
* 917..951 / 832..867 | 0.67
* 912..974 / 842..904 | 0.65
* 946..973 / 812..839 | 0.55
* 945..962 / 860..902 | 0.53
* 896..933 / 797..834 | 0.54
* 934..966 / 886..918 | 0.94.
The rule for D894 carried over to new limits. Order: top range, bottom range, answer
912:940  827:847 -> 0.63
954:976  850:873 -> 0.61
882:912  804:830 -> 0.68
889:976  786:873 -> 0.60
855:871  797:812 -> 0.89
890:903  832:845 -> 0.75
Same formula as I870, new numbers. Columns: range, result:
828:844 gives 339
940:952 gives 200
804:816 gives 367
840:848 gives 353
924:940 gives 249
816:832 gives 334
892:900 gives 270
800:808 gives 371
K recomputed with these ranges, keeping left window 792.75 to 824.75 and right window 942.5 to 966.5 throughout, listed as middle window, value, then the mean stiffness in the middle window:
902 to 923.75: 6.8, 156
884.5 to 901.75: -1.9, 280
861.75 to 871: -1.5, 332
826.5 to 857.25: -2.2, 339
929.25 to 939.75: -2.7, 252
